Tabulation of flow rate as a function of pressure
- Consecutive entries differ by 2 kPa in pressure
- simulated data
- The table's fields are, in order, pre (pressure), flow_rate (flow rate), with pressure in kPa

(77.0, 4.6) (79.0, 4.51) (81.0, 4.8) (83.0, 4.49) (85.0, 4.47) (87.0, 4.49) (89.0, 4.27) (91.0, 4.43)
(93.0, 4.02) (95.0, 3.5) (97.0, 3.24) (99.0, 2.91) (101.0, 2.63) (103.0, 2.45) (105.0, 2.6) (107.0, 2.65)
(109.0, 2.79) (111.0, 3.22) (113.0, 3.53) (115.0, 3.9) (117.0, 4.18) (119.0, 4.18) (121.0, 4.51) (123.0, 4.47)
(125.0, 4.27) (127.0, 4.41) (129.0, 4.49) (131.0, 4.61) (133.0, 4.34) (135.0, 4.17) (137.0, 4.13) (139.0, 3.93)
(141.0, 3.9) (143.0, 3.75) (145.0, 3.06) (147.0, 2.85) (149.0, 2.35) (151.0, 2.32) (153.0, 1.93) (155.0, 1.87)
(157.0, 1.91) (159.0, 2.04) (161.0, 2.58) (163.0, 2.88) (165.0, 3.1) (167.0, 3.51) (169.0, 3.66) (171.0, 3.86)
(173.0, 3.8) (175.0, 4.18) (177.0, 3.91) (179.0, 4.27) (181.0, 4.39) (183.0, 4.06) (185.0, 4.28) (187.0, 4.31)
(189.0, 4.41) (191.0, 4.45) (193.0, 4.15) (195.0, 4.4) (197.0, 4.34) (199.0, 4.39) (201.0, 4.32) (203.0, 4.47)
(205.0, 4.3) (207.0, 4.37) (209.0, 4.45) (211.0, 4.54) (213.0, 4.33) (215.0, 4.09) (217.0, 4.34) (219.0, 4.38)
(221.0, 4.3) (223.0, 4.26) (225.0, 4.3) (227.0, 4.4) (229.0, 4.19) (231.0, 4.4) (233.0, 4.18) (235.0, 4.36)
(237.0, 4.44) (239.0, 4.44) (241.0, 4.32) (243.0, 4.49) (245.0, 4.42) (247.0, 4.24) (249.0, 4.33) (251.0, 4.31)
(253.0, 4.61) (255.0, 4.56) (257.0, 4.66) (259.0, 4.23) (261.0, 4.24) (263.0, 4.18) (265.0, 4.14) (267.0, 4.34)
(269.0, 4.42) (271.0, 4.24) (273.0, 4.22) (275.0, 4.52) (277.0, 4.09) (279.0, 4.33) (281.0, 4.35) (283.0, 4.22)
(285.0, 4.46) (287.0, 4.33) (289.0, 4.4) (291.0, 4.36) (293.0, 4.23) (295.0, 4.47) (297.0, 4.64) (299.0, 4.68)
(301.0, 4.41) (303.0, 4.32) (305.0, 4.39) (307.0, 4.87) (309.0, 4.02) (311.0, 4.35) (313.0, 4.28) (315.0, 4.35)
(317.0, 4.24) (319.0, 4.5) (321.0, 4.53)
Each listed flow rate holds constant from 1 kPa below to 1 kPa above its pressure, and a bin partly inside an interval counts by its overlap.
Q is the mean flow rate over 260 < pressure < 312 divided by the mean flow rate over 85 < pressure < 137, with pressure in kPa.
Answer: 1.15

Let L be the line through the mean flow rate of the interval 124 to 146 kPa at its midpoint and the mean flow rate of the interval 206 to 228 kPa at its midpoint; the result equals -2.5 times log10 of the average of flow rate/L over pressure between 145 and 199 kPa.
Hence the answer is 0.21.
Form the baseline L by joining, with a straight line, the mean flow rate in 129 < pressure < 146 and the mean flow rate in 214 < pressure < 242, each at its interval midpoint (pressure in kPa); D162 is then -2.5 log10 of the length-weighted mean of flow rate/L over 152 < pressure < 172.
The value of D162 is 0.44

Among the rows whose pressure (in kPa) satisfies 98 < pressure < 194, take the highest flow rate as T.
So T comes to 4.61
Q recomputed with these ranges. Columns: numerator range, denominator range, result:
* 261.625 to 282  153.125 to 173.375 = 1.50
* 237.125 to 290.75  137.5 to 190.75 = 1.29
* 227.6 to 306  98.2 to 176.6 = 1.29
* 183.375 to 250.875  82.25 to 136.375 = 1.14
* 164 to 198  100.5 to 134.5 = 1.09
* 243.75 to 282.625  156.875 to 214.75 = 1.10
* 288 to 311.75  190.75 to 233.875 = 1.02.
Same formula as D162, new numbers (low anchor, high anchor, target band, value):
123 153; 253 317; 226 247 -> -0.05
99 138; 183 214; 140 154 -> 0.34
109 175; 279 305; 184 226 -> -0.12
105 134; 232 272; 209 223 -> -0.02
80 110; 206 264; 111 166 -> 0.10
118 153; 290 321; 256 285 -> 0.00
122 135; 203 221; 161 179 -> 0.22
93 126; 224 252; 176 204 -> -0.07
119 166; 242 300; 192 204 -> -0.14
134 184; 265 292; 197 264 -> -0.12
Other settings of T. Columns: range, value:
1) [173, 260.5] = 4.66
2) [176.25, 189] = 4.41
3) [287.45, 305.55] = 4.68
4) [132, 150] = 4.34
